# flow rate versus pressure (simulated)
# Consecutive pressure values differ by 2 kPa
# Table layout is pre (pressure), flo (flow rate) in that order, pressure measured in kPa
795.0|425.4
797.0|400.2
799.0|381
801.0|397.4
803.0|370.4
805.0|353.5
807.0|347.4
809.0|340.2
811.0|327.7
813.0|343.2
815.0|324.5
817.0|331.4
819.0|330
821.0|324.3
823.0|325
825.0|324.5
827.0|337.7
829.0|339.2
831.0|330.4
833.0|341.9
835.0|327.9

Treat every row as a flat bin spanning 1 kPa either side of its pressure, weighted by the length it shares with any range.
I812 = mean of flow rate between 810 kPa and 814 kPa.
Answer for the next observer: 335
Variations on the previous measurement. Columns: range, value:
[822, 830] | 332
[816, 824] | 328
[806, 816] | 337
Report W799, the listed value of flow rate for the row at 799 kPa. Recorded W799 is 381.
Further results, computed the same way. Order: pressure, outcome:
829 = 339.2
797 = 400.2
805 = 353.5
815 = 324.5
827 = 337.7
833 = 341.9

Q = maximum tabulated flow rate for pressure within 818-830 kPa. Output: 339.2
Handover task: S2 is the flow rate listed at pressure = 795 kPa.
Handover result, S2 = 425.4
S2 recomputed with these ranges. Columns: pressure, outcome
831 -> 330.4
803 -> 370.4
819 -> 330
